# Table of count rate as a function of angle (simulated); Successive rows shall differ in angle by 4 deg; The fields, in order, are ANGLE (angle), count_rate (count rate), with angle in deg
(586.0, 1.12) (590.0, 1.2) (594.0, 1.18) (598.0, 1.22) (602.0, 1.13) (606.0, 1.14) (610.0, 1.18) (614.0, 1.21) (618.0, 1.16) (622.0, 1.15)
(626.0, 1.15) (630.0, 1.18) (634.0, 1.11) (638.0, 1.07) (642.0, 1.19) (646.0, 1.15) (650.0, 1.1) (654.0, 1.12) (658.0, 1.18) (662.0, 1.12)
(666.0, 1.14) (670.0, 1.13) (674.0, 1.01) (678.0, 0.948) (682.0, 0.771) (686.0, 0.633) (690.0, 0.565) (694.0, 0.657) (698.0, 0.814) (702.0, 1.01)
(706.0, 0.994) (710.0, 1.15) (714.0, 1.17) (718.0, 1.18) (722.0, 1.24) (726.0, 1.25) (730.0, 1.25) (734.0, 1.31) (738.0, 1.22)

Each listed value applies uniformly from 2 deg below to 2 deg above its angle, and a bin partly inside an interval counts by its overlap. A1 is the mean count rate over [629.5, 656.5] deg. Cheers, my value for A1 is 1.13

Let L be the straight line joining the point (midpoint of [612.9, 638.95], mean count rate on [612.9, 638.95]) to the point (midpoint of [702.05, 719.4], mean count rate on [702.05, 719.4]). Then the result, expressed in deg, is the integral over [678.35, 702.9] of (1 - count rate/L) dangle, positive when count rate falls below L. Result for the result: 8.22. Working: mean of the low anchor 1.15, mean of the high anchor 1.11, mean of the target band 0.744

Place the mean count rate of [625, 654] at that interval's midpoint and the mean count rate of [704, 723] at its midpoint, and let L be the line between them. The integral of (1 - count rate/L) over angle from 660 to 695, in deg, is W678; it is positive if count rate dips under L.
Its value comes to 7.5 deg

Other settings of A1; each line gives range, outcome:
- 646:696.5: 0.955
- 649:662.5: 1.13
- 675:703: 0.771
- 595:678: 1.14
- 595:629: 1.17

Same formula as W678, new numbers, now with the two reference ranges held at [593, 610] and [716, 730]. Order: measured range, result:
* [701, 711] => 1.42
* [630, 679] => 3.36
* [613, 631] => 0.17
